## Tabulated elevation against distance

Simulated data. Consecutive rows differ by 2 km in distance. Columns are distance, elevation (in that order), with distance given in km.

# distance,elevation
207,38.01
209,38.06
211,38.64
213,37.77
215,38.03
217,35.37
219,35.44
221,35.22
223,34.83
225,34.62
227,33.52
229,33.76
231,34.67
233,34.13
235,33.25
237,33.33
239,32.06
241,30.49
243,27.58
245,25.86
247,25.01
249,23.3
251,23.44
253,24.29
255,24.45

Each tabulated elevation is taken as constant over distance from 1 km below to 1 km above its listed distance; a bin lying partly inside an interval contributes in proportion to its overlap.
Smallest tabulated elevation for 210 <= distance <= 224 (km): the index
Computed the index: 34.83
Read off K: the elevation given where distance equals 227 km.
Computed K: 33.52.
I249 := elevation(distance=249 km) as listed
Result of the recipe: 23.3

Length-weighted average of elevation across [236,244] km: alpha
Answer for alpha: 30.9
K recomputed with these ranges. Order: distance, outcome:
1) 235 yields 33.25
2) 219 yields 35.44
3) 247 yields 25.01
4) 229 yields 33.76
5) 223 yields 34.83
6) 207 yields 38.01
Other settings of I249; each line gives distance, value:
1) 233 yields 34.13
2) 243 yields 27.58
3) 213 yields 37.77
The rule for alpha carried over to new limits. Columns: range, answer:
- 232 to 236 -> 33.7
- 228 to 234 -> 34.2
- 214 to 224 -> 35.8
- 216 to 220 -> 35.4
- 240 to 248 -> 27.2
